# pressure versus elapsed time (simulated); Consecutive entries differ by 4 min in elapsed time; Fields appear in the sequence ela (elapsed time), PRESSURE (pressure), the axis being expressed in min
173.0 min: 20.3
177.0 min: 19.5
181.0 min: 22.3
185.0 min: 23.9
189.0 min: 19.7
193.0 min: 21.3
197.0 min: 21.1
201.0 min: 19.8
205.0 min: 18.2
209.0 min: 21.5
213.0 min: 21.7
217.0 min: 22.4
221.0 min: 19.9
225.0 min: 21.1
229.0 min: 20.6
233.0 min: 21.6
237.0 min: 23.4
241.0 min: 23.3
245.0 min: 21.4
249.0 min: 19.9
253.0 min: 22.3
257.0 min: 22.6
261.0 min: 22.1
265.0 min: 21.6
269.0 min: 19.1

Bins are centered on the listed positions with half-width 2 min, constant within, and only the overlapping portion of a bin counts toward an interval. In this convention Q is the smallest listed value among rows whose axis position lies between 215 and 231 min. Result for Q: 19.9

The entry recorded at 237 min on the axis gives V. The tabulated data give 23.4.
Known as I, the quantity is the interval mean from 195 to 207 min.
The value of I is 19.7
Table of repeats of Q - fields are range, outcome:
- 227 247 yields 20.6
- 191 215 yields 18.2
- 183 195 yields 19.7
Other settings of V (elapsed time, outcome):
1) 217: 22.4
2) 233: 21.6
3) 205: 18.2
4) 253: 22.3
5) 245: 21.4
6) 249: 19.9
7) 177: 19.5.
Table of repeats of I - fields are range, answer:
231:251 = 21.9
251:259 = 22.5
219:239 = 21.3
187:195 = 20.5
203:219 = 20.9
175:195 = 21.3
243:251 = 20.6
